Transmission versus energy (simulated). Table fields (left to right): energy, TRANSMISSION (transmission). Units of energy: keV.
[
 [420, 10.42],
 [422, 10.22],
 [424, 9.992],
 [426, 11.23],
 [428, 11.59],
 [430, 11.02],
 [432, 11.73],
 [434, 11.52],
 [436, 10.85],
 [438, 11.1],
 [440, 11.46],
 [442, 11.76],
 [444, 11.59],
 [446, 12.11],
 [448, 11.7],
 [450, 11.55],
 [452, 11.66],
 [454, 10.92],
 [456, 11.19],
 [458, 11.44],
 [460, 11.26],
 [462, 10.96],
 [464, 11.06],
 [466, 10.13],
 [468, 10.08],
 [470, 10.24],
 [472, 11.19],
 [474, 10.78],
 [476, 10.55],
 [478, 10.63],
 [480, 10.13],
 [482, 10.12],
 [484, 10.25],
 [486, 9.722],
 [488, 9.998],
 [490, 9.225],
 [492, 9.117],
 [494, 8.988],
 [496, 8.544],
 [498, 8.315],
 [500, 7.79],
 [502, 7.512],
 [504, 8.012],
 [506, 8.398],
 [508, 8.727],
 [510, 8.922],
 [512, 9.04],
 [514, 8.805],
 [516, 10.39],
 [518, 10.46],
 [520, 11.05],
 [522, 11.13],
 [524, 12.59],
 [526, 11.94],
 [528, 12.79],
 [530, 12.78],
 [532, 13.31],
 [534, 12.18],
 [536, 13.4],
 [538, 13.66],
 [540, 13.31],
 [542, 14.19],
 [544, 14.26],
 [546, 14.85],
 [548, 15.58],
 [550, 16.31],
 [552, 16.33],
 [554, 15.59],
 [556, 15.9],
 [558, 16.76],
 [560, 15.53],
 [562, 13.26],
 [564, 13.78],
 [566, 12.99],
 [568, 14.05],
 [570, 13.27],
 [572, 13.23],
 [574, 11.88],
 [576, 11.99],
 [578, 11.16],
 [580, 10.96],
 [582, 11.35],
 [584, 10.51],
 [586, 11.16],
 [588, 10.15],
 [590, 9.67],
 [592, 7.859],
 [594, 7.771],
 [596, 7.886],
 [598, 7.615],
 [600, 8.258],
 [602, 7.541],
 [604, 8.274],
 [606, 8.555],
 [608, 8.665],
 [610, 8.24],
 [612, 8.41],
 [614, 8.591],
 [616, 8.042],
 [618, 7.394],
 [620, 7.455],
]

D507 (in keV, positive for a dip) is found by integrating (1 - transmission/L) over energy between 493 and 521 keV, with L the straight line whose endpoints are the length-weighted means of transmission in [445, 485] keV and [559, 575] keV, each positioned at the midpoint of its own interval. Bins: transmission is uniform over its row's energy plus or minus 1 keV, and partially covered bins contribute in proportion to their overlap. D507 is 7.1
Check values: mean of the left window 10.9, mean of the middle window 8.93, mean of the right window 13.5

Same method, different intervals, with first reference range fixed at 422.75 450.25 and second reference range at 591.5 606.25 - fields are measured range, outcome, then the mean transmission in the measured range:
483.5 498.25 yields 1.3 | 9.29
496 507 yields 2.1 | 8.05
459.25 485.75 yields 0.2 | 10.5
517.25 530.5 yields -3.2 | 11.8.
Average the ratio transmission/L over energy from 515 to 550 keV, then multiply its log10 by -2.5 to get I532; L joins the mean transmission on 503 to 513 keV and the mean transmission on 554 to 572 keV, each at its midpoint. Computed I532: -0.15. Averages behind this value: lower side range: 8.62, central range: 12.9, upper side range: 14.4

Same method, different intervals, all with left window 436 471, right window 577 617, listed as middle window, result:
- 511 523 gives 0.008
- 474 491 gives 0.065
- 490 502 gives 0.232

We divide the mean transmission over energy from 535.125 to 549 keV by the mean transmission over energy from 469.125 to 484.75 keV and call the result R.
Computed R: 1.35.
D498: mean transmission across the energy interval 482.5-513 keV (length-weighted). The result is 8.86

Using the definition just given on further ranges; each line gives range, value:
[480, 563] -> 11.7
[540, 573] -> 14.7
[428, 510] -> 10.3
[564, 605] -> 10.5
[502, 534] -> 10.5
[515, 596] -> 12.7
